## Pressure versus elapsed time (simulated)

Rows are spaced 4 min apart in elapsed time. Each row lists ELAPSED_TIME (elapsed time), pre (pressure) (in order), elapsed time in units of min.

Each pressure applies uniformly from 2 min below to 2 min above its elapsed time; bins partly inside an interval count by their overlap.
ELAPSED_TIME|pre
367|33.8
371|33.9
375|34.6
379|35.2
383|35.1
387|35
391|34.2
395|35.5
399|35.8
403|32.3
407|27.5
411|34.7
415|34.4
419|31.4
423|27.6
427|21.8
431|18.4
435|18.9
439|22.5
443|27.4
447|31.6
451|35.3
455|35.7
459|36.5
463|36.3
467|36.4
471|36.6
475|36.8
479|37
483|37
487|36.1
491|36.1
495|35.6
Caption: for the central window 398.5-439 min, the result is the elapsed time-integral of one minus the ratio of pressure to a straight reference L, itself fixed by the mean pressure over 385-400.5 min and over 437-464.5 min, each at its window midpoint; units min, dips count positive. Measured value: 7.4 min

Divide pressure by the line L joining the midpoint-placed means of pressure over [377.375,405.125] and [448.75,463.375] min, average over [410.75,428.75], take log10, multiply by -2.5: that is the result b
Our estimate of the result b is 0.19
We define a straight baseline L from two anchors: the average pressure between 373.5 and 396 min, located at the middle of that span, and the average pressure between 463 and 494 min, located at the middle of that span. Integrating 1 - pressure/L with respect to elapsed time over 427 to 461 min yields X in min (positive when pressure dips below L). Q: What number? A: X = 7.6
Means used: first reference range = 34.9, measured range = 27.9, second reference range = 36.5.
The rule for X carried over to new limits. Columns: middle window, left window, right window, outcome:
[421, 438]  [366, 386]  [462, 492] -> 6.6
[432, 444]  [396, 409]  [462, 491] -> 4.2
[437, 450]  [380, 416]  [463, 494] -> 2.8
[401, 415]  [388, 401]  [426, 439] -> -1.1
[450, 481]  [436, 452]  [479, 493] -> -3.8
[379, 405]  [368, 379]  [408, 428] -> -1.6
